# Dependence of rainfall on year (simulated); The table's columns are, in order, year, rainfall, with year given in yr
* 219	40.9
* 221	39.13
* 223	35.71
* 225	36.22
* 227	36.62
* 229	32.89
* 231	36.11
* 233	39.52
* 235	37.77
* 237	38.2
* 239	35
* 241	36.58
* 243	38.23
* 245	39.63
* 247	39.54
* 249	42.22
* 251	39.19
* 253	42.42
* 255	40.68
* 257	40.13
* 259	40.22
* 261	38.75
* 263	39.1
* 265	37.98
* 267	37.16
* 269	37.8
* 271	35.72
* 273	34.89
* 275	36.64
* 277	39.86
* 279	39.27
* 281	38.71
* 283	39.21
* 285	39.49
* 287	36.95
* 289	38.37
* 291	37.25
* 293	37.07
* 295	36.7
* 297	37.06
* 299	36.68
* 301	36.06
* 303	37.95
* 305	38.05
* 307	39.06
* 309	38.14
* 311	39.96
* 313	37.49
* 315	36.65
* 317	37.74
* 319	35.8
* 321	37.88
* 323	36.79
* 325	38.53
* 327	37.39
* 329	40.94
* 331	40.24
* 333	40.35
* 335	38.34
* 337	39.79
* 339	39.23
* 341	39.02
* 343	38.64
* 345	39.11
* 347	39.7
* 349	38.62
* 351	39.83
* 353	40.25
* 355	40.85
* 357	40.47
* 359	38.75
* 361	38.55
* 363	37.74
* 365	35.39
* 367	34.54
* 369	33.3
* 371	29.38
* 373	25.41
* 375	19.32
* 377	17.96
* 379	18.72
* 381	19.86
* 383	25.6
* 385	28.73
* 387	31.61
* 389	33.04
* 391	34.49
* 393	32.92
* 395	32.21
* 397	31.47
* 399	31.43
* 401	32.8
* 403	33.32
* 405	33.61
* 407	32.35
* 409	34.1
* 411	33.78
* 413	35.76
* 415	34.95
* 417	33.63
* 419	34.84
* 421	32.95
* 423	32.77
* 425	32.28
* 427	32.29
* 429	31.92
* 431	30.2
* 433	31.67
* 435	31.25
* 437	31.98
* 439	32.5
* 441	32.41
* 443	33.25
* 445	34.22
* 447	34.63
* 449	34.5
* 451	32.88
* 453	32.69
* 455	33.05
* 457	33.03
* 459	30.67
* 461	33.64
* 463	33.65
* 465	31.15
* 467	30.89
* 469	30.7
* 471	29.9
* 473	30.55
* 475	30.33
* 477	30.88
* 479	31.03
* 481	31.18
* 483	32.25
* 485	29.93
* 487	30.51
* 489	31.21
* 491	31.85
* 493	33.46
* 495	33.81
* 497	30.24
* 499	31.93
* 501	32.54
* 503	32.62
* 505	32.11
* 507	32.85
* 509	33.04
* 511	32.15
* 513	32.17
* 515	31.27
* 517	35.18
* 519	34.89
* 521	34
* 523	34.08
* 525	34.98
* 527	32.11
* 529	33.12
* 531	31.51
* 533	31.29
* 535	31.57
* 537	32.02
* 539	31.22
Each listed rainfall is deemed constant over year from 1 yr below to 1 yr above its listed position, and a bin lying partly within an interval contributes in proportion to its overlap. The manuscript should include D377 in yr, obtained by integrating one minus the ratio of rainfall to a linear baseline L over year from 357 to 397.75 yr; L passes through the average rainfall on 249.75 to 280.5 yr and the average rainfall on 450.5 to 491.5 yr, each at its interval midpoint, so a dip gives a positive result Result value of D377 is 5.4 yr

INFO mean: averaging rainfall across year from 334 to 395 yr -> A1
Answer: 33.6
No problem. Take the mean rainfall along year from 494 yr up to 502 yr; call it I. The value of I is 32.1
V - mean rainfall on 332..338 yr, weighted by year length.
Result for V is 39.5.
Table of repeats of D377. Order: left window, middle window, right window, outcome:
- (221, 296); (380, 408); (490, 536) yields 3.4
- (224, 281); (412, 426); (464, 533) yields 0.1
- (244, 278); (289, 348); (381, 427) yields -3.1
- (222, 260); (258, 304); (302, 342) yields 0.7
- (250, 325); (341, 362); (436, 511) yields -2.0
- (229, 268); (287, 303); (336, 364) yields 0.8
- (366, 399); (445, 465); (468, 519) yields -1.7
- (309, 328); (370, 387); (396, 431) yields 5.4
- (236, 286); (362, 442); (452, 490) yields 6.3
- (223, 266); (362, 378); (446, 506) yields 2.6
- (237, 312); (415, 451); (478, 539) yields 1.5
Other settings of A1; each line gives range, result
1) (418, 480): 32.2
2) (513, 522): 33.7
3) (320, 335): 38.8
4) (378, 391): 26.9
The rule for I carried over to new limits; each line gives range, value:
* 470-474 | 30.2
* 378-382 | 19.3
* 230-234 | 37.8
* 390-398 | 32.8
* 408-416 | 34.6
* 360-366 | 37.2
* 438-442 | 32.5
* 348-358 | 40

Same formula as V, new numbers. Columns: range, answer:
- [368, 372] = 31.3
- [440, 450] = 33.8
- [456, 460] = 31.9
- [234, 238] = 38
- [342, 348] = 39.1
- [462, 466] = 32.4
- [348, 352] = 39.2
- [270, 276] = 35.8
